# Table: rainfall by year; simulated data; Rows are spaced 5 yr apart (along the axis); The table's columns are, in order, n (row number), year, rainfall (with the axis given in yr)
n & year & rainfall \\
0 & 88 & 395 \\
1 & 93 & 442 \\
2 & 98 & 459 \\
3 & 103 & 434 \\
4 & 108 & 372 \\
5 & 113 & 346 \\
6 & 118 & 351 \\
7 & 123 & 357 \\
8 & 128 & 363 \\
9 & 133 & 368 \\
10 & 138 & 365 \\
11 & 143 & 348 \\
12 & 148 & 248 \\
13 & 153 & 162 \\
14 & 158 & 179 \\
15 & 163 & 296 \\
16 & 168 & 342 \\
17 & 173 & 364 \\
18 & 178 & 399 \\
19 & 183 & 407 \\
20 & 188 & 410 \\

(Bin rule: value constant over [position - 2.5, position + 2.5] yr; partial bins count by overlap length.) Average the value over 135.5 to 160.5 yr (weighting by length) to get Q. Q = 260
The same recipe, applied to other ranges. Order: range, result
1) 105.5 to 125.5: 356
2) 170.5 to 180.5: 382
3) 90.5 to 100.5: 450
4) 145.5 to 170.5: 245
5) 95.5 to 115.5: 403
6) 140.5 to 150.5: 298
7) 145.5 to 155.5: 205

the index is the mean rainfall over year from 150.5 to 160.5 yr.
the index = 170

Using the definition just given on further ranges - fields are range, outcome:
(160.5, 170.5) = 319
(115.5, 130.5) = 357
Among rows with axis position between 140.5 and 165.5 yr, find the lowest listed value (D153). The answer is 162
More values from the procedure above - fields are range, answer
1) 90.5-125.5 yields 346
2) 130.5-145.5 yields 348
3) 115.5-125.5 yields 351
